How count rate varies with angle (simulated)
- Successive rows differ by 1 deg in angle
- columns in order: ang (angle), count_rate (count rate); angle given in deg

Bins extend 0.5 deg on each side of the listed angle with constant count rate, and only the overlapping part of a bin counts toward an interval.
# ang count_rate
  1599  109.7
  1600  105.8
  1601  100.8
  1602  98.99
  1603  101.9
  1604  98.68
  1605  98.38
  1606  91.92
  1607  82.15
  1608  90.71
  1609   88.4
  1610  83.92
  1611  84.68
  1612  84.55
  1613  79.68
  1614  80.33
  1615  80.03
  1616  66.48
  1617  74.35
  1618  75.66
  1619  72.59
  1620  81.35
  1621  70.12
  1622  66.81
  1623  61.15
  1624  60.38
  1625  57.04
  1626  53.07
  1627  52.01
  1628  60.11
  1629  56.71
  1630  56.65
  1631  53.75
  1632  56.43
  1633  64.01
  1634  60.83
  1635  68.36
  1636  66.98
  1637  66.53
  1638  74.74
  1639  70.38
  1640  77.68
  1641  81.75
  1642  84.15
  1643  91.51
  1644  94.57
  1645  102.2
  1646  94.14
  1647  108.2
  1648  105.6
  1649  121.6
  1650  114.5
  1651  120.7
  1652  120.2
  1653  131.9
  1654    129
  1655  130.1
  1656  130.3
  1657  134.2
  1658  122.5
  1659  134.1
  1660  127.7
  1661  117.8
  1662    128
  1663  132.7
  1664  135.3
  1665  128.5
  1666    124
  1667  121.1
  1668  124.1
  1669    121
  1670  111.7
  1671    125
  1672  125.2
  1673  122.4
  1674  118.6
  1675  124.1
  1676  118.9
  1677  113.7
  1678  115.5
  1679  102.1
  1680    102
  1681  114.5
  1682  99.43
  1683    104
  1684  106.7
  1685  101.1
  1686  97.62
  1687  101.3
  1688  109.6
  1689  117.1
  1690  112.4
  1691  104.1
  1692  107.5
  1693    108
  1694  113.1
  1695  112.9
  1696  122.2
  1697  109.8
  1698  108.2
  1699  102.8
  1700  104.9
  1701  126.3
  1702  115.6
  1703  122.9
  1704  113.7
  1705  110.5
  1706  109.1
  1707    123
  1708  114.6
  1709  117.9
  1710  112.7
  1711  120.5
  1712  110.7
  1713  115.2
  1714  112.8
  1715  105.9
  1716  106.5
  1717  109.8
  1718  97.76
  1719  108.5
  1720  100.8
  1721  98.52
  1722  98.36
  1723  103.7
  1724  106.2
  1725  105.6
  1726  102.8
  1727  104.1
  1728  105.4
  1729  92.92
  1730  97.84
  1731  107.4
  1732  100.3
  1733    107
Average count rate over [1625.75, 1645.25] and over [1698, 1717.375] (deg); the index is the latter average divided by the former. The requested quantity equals 1.6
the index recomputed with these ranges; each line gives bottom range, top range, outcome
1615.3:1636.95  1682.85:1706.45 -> 1.73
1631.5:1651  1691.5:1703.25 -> 1.32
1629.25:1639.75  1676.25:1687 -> 1.65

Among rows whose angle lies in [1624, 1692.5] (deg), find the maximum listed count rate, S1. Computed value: 135.3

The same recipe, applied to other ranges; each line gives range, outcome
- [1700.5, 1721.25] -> 126.3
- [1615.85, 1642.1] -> 84.15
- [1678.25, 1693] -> 117.1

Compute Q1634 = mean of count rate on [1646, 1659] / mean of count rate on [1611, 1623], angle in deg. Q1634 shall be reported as 1.6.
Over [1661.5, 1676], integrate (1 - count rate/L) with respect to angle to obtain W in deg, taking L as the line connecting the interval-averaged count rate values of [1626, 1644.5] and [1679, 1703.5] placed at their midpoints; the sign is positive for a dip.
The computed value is -5.0 deg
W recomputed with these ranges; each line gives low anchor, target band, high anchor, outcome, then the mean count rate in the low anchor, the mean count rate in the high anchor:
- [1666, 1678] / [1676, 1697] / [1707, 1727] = 1.4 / 120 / 108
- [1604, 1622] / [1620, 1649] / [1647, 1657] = 8.8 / 81.6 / 123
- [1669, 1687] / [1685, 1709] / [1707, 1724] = -0.3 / 112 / 109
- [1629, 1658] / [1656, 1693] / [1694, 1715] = -4.8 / 93.1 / 114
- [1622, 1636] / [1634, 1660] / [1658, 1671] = -2.4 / 59.1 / 125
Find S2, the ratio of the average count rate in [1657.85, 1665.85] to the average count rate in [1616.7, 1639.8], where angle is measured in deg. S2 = 1.99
